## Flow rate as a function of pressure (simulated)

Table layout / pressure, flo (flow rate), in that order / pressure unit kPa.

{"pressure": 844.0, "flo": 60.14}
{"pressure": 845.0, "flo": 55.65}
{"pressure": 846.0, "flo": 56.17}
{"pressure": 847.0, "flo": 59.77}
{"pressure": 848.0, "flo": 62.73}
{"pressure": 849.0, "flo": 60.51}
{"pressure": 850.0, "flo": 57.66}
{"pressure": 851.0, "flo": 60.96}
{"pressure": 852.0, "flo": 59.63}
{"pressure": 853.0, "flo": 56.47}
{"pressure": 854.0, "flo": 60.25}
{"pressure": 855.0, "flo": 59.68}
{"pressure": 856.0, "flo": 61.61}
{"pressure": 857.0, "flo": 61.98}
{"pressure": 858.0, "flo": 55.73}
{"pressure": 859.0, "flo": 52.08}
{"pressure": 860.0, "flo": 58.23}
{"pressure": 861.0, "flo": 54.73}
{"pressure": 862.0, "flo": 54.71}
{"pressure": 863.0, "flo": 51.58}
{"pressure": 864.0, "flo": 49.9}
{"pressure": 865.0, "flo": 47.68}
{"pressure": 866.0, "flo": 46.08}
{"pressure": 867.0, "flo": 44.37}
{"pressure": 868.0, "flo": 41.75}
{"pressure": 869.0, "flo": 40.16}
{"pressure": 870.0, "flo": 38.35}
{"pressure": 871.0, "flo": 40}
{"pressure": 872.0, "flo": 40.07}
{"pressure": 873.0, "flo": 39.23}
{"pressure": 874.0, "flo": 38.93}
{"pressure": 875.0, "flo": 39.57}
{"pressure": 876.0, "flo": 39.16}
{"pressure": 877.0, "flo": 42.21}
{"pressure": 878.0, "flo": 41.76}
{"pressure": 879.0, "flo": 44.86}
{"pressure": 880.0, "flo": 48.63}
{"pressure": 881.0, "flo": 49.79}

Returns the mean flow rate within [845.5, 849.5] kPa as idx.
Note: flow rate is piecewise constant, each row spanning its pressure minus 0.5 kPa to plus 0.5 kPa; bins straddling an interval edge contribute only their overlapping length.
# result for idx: 59.8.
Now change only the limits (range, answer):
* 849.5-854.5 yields 59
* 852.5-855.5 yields 58.8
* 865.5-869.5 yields 43.1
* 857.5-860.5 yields 55.3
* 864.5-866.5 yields 46.9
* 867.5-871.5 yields 40.1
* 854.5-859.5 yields 58.2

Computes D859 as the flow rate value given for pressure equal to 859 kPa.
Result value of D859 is 52.08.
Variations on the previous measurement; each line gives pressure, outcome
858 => 55.73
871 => 40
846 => 56.17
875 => 39.57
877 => 42.21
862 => 54.71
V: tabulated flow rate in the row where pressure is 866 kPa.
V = 46.08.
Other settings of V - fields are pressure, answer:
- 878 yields 41.76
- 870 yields 38.35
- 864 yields 49.9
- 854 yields 60.25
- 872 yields 40.07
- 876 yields 39.16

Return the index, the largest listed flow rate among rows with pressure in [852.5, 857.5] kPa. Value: 61.98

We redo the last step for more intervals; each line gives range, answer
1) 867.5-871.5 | 41.75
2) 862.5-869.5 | 51.58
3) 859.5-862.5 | 58.23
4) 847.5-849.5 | 62.73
